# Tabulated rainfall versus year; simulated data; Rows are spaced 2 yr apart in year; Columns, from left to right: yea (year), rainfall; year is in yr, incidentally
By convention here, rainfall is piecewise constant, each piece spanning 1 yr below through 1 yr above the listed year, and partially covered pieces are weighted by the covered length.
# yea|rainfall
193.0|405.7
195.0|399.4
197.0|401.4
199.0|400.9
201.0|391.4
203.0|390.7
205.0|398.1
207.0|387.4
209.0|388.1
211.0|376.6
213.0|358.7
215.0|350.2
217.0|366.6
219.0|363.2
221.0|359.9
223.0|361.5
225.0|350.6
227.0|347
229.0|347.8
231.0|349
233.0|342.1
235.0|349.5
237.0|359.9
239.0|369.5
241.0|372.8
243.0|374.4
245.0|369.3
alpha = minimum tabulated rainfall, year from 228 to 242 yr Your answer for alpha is 342.1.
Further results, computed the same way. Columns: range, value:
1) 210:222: 350.2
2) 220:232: 347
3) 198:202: 391.4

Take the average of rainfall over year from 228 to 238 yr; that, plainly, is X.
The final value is 350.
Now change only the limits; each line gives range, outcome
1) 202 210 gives 391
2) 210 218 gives 363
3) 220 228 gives 355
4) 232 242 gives 359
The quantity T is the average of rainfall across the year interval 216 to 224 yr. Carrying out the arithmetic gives 363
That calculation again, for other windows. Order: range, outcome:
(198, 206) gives 395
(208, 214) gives 374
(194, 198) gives 400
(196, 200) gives 401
